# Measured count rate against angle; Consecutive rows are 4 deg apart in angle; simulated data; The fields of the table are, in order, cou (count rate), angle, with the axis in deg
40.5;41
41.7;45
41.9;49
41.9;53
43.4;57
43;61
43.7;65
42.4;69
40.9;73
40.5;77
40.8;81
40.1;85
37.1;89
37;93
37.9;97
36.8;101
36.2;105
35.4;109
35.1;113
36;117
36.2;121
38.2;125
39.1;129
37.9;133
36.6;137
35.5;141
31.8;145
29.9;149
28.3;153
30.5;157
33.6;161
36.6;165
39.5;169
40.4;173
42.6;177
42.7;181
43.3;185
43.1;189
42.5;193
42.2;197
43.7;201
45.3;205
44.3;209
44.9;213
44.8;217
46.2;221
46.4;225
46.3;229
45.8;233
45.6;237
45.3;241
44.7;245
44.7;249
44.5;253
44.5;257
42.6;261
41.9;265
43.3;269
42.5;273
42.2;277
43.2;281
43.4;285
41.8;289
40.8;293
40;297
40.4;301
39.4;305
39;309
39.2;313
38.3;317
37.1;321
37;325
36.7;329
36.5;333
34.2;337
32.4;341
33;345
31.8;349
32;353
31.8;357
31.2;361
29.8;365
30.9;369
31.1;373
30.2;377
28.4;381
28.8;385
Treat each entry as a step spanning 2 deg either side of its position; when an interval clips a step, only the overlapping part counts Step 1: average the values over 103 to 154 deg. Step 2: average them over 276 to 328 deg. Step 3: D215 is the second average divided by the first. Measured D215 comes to 1.1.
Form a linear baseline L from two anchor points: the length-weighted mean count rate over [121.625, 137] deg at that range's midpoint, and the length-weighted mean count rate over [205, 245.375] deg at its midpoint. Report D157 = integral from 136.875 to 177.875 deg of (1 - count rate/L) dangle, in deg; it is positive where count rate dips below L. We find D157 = 5.57 deg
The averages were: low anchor 38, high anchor 45.5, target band 34.7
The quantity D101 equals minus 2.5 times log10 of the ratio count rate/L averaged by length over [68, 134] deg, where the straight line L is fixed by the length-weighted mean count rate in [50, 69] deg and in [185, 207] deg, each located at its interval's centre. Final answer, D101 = 0.134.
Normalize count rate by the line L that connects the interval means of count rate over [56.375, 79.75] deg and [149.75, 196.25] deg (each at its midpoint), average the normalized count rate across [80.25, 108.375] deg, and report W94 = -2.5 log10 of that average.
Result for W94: 0.097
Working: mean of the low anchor 42.2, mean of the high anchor 38.3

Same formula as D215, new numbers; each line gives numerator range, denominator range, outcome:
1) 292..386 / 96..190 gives 0.94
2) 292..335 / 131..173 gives 1.12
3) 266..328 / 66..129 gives 1.06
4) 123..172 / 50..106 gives 0.87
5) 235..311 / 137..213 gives 1.10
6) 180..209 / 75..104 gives 1.13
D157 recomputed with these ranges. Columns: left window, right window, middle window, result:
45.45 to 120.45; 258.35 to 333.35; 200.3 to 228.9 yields -3.7 deg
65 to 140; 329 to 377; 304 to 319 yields -2.5 deg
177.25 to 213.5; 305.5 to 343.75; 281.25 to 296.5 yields -1.3 deg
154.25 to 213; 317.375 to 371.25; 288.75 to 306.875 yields -2.4 deg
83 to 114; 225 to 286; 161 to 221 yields -1.7 deg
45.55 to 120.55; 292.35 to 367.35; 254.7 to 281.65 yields -4.6 deg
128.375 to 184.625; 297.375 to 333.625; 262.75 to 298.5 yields -4.1 deg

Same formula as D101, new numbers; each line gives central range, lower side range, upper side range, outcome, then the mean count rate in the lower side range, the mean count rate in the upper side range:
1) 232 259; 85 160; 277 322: -0.16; 35.4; 40.4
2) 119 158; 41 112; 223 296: 0.19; 40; 43.8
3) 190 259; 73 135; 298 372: -0.23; 37.7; 35.1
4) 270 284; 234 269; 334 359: -0.04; 44.2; 32.7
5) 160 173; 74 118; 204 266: 0.11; 37.6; 44.9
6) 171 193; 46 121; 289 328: -0.08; 39.4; 39.1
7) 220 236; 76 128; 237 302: -0.11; 37.5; 43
